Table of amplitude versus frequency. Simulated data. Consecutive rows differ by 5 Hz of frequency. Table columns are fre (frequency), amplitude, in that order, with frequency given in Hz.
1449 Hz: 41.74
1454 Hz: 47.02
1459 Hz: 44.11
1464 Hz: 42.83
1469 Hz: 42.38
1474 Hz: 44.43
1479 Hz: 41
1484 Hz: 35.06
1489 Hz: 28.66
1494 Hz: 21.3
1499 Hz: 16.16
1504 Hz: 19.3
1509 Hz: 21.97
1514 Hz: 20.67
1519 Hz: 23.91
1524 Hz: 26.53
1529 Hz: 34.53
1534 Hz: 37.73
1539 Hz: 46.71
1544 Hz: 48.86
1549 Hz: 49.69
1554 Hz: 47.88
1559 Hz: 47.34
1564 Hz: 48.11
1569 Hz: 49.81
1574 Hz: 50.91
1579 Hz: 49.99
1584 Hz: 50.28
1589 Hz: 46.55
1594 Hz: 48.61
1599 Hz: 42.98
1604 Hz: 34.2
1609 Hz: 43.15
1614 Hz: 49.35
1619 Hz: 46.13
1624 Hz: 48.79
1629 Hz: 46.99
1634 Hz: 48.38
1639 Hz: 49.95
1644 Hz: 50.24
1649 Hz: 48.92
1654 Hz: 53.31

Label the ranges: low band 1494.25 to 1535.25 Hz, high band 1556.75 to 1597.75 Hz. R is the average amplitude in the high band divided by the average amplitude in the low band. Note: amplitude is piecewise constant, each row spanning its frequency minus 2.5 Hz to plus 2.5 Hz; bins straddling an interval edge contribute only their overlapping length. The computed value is 2.0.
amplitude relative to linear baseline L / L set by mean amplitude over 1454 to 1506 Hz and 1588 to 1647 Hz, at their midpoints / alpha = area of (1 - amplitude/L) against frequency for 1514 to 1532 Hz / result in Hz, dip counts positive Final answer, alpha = 5.0 Hz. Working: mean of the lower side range 34.3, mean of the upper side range 46.3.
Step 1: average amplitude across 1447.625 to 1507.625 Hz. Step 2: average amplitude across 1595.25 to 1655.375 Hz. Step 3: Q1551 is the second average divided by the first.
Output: 1.3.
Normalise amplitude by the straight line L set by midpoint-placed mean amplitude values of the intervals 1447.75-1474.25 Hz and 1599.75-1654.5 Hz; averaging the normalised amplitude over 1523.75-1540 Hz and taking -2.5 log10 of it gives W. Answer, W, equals 0.22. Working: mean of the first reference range 43.8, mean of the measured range 36.8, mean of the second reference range 46.9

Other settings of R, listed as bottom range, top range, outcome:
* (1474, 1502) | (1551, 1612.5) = 1.57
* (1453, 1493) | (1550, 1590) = 1.23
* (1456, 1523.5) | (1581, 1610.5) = 1.44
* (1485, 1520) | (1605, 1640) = 2.11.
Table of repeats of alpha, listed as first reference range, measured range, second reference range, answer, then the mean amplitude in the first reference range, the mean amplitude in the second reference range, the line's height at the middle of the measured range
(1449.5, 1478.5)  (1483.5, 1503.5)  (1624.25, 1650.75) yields 9.36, 43.8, 48.9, 44.6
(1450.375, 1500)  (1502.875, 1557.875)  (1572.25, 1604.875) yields 9.26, 37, 46.7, 41.7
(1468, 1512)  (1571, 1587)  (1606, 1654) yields -3.46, 29.5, 48.1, 41.3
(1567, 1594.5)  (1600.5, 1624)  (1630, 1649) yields 2.63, 49.4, 49.2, 49.3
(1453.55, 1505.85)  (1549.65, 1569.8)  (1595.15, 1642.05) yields -3.62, 34.5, 45.7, 40.9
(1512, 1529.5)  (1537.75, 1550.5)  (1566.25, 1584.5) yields -4.37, 25.6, 50.2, 36.2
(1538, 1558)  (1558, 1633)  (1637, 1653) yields 3.44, 48.3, 50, 49.2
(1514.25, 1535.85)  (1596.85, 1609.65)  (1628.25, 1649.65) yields 0.99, 29.4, 49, 42.9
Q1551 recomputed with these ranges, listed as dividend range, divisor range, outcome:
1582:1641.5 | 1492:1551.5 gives 1.51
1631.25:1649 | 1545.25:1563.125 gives 1.02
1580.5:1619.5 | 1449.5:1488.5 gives 1.09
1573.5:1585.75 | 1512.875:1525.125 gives 2.12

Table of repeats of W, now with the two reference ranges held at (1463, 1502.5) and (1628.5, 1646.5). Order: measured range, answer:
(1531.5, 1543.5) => -0.12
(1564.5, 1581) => -0.18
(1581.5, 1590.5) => -0.11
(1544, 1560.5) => -0.20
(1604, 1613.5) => 0.10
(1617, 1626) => 0.00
